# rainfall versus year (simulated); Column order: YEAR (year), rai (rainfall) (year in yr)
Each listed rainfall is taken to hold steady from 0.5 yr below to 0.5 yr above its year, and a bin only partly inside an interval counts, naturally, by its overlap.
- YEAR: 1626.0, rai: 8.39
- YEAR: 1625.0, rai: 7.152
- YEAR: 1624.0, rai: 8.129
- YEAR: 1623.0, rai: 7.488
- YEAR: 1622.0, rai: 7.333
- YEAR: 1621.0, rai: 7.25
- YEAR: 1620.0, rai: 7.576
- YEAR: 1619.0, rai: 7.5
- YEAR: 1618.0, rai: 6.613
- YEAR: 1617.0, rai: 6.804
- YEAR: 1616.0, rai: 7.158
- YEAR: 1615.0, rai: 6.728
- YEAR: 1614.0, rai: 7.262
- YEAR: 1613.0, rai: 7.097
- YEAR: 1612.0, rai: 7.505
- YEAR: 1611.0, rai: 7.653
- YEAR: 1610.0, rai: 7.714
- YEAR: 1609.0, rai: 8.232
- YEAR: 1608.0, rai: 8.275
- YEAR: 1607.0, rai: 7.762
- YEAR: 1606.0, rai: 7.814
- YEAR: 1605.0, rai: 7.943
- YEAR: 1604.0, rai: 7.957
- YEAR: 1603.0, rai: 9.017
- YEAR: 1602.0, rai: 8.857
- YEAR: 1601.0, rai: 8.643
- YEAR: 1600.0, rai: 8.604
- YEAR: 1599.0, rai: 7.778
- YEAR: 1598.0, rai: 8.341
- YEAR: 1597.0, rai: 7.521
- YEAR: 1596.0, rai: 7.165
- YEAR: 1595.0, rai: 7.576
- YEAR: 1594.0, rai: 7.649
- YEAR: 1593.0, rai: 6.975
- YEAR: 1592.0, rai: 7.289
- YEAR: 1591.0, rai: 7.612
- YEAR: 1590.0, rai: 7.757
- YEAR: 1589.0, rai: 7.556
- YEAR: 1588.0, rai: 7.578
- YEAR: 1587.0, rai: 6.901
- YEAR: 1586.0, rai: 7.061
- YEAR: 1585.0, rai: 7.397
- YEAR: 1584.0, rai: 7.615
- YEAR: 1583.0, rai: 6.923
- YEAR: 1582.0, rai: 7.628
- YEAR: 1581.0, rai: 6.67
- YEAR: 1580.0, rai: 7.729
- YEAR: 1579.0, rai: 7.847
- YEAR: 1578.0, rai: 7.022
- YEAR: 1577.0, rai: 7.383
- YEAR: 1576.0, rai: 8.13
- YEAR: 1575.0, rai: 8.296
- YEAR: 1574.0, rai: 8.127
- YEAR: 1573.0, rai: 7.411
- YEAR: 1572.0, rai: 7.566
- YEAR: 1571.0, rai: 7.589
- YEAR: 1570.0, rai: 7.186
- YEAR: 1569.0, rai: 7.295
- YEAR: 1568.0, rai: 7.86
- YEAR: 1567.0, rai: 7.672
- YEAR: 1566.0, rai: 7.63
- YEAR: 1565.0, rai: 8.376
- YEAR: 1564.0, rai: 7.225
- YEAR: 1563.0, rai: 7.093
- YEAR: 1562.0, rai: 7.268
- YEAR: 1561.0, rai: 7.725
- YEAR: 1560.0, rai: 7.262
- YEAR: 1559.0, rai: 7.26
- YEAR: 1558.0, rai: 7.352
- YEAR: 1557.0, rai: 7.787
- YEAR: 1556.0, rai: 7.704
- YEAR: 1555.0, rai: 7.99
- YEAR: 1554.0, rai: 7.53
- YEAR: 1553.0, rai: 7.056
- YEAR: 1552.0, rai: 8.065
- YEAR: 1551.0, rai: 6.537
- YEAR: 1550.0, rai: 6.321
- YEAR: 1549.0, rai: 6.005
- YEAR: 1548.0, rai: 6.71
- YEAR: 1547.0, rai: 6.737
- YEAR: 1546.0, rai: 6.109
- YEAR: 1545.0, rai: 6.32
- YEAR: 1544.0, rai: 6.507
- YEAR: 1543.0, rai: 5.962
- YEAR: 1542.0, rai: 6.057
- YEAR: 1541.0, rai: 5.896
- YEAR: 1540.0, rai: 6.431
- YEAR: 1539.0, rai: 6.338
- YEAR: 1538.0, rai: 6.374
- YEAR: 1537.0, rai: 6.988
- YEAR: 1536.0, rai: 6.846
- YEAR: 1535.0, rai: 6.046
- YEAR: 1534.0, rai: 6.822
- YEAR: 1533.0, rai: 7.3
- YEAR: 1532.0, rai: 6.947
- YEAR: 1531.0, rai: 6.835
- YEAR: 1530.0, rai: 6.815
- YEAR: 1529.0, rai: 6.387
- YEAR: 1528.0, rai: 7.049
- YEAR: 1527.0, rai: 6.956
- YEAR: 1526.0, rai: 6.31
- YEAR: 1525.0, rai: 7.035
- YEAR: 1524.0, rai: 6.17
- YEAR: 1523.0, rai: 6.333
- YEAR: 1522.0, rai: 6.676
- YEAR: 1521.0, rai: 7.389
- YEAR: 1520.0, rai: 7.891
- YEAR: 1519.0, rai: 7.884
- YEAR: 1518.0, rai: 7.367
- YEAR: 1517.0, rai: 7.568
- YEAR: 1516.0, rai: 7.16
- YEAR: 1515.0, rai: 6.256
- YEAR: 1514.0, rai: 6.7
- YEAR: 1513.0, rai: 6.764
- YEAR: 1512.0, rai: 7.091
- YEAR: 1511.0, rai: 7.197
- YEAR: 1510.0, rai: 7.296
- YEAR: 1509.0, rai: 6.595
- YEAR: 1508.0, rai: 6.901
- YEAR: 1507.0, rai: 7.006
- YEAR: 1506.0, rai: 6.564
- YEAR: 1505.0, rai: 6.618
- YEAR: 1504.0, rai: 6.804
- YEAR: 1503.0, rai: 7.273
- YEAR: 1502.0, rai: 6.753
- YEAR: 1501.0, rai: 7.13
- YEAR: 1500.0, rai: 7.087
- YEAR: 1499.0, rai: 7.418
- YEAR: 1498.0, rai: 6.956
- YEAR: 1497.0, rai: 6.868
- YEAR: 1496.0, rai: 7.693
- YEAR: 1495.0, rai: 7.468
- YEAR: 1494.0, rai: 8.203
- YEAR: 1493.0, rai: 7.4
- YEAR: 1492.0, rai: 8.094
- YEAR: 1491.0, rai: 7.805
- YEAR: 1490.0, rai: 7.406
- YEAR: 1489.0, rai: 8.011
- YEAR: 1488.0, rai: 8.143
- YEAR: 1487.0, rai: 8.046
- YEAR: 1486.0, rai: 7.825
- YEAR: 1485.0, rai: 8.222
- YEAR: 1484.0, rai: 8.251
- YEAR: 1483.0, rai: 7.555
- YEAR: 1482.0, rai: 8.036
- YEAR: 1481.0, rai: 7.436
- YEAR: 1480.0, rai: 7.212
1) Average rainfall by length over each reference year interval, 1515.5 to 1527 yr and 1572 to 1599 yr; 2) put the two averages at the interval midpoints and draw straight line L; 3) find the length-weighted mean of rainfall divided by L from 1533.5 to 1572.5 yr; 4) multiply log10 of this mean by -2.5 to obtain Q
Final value 0.042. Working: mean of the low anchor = 7.07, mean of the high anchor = 7.51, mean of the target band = 7.01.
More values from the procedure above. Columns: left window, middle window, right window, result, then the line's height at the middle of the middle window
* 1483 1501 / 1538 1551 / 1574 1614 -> 0.217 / 7.69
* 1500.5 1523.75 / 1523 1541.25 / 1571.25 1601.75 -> 0.082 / 7.16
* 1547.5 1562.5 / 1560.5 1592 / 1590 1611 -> 0.006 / 7.56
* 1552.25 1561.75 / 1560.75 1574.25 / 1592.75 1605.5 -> 0.013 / 7.65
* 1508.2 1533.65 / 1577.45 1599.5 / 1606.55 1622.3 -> -0.023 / 7.28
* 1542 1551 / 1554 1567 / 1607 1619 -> -0.155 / 6.55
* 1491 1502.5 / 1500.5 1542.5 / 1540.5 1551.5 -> 0.000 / 6.84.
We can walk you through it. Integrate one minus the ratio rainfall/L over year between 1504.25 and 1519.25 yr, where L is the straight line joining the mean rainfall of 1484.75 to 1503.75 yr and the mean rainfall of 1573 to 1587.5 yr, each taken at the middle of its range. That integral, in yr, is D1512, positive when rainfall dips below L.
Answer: 1.1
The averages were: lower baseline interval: 7.55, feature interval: 6.98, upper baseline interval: 7.48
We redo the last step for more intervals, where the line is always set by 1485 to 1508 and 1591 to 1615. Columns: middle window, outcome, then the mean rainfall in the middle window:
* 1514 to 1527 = 0.9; 6.99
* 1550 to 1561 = 0.3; 7.42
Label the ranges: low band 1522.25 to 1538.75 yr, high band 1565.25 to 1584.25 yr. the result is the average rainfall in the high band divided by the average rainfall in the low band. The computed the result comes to 1.13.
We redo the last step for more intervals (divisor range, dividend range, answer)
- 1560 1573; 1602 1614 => 1.05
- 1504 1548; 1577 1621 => 1.12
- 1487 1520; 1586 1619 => 1.05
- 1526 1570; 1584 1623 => 1.09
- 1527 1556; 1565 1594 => 1.12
